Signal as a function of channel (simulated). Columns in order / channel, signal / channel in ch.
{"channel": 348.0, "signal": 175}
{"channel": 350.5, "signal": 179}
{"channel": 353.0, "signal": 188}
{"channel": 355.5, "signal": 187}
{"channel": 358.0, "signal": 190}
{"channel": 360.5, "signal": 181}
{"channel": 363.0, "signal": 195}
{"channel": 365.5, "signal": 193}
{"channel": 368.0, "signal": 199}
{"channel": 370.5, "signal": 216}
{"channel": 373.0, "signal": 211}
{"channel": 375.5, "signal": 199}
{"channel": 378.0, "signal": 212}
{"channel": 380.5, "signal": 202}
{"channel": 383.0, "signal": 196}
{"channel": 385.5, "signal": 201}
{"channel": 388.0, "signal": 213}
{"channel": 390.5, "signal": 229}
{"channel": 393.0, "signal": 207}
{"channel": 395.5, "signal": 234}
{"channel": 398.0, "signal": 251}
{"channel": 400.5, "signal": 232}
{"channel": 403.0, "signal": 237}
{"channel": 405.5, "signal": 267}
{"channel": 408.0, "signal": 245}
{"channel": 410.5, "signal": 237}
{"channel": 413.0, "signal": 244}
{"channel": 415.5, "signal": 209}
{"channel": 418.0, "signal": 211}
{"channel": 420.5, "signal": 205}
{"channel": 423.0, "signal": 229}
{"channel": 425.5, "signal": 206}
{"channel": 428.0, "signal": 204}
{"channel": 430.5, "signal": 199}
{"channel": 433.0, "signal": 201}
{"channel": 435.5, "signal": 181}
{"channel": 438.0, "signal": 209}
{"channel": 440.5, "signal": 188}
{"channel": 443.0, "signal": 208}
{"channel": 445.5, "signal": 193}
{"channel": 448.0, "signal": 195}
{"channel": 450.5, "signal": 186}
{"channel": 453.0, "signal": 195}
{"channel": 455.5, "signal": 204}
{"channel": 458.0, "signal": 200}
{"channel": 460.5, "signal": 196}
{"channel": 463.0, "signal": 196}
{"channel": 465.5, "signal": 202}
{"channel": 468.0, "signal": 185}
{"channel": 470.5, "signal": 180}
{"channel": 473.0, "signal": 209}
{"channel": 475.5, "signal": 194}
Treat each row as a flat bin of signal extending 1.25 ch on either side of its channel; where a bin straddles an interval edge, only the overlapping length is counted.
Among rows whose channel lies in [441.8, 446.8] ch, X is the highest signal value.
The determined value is 208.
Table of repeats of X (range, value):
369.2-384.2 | 216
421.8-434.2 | 229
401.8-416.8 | 267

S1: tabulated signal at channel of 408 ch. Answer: 245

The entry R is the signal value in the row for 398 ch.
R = 251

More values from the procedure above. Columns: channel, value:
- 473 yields 209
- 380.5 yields 202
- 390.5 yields 229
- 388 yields 213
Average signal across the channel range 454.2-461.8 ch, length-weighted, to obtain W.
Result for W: 200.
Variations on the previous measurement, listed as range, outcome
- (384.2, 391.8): 214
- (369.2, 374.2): 213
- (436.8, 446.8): 199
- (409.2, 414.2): 241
